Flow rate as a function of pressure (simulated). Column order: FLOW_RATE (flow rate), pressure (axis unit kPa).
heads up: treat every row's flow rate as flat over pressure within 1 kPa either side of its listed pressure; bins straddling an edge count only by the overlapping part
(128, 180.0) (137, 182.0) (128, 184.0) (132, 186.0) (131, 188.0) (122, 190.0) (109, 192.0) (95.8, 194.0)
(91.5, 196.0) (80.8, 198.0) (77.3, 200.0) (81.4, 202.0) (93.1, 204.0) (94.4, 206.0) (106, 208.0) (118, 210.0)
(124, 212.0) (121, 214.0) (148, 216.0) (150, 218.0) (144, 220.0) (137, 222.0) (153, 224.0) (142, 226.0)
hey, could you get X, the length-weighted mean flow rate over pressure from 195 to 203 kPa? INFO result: 82.8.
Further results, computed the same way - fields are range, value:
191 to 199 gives 94.3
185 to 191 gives 128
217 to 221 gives 147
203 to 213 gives 107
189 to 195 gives 109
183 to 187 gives 130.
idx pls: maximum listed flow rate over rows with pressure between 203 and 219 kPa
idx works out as 150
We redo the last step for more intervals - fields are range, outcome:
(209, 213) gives 124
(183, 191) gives 132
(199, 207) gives 94.4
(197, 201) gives 80.8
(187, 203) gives 131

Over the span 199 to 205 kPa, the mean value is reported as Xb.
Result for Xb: 83.9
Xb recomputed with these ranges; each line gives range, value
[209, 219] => 132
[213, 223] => 140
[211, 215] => 122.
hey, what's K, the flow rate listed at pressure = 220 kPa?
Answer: 144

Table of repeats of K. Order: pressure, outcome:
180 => 128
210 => 118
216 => 148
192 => 109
